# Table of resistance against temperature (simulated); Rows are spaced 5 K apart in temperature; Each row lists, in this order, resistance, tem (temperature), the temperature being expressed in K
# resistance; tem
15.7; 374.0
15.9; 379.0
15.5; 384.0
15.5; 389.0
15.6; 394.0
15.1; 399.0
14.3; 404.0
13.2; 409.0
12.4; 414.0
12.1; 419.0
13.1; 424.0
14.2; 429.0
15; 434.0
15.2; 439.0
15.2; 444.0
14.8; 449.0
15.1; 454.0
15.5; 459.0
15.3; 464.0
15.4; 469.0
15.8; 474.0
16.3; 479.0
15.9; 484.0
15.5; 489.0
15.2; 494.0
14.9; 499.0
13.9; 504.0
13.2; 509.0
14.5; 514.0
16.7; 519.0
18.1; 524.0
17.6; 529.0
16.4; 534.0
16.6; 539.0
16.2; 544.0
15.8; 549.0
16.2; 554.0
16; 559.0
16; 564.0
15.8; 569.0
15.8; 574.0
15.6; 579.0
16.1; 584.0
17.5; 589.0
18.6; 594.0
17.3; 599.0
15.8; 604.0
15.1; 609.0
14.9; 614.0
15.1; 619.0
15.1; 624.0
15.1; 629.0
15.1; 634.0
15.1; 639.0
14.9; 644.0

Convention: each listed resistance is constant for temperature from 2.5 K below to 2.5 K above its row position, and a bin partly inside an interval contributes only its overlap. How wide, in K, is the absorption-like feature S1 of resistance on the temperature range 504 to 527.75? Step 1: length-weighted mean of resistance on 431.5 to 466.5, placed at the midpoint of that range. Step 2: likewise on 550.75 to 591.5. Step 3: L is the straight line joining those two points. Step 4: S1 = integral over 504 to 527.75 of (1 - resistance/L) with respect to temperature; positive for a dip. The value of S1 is 0.2 K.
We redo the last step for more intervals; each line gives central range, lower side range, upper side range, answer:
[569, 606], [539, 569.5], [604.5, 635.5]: -2.5 K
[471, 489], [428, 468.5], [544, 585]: -0.7 K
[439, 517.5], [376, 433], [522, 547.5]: 3.1 K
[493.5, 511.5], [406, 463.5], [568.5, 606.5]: 1.3 K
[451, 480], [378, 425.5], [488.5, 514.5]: -2.3 K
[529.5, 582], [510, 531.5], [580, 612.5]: 1.4 K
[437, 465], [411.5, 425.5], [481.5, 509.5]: -3.5 K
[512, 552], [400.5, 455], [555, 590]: -2.6 K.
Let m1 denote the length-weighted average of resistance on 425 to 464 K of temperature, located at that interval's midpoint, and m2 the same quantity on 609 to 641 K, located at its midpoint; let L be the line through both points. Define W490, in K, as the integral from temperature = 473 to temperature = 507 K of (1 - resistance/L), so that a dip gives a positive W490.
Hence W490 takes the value -0.7 K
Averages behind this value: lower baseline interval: 14.9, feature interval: 15.3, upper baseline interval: 15.1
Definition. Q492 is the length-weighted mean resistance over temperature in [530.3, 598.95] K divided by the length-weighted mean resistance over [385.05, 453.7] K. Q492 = 1.14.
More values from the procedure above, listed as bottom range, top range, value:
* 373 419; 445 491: 1.06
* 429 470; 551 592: 1.07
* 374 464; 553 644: 1.09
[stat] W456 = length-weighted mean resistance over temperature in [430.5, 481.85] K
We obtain 15.3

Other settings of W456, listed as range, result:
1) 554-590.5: 16.1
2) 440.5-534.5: 15.5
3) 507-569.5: 16.1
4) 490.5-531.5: 15.5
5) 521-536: 17.4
